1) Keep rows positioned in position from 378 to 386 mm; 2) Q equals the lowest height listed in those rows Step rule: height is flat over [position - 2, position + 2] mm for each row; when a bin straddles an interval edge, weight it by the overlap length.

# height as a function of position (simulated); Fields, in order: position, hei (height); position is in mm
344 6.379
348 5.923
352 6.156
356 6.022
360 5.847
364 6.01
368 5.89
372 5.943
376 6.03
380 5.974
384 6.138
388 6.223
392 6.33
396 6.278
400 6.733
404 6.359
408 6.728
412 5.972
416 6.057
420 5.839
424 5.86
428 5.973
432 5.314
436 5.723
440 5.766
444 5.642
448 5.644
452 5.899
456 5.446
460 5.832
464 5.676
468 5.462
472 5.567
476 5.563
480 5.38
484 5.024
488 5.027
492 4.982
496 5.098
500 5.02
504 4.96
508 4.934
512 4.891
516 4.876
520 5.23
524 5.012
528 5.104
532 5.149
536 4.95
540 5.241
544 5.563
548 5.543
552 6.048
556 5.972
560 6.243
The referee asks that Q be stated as 5.974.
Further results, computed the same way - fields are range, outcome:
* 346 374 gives 5.847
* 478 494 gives 4.982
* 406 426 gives 5.839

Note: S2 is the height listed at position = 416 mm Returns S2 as 6.057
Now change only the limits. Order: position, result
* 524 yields 5.012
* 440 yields 5.766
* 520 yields 5.23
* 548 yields 5.543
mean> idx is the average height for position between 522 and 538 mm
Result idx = 5.05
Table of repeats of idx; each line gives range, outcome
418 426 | 5.85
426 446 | 5.68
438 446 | 5.7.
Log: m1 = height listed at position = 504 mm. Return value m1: 4.96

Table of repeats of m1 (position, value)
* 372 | 5.943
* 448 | 5.644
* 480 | 5.38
